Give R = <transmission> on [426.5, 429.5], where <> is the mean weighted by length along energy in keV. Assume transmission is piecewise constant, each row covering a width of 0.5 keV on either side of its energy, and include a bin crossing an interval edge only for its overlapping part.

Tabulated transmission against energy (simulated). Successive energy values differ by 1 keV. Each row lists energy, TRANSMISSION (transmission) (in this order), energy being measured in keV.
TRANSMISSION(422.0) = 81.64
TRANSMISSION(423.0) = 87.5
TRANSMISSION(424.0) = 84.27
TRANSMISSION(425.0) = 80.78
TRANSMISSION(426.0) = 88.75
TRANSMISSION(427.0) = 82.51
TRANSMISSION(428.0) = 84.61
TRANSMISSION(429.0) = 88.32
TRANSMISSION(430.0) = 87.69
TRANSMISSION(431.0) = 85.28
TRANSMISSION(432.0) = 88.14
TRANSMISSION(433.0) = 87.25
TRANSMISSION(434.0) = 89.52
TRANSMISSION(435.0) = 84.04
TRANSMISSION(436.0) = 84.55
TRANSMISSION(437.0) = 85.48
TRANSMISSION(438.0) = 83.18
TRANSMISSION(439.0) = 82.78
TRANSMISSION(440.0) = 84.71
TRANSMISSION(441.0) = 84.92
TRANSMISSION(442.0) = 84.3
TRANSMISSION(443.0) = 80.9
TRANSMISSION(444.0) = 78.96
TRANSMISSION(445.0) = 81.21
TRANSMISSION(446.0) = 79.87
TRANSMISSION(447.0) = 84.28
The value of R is 85.1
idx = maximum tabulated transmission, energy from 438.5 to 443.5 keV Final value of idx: 84.92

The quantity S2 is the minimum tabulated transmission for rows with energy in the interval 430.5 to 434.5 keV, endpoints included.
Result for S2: 85.28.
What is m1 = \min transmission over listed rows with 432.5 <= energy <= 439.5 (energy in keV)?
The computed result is 82.78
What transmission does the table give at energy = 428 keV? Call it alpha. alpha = 84.61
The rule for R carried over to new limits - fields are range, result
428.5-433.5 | 87.3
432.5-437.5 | 86.2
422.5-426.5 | 85.3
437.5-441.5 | 83.9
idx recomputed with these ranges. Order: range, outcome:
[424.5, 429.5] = 88.75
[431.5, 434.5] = 89.52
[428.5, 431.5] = 88.32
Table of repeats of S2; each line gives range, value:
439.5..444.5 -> 78.96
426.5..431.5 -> 82.51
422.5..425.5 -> 80.78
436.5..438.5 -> 83.18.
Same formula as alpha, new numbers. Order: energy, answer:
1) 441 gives 84.92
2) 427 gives 82.51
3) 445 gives 81.21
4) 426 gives 88.75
